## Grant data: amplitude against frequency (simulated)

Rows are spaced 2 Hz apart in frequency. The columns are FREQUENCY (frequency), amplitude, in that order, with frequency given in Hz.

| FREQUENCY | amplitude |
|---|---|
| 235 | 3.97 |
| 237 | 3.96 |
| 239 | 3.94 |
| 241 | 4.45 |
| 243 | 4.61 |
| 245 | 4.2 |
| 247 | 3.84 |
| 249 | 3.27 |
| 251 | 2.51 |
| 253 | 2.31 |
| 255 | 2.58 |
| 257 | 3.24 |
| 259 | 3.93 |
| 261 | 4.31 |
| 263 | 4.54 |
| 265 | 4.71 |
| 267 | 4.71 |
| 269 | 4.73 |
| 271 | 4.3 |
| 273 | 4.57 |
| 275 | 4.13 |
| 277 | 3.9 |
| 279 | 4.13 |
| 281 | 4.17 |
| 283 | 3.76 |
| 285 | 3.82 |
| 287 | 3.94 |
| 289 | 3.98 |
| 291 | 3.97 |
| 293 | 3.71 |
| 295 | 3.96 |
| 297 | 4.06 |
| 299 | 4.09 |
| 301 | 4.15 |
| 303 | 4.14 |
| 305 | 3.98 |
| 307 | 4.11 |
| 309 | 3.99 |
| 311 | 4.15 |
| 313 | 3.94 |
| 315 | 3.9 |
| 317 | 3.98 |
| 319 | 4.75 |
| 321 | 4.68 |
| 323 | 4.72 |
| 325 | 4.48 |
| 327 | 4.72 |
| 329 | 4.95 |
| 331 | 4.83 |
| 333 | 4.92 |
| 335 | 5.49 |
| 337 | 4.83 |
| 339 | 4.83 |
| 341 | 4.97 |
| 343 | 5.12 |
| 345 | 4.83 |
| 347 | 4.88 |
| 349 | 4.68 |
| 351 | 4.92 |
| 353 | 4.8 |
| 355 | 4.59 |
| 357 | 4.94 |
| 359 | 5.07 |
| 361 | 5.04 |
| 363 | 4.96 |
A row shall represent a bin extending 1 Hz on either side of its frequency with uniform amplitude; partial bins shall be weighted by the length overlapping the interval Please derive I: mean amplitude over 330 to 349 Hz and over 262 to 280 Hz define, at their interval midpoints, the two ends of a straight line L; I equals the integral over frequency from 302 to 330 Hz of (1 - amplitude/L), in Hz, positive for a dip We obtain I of 2.64 Hz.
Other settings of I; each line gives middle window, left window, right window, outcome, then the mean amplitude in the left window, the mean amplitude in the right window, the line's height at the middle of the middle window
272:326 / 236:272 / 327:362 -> 3.49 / 3.9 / 4.92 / 4.4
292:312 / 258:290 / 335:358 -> 1.99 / 4.23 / 4.88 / 4.48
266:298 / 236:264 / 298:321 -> -1.56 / 3.69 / 4.13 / 3.93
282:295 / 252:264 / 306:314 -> -0.19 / 3.49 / 4.05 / 3.81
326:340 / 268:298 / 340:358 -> -0.81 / 4.08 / 4.86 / 4.67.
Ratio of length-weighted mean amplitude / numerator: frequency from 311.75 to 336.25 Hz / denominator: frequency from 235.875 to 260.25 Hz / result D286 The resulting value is 1.29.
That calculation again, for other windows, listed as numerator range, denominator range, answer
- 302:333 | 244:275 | 1.13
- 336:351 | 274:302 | 1.23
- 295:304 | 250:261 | 1.35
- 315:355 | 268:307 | 1.17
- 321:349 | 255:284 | 1.17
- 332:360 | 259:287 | 1.15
